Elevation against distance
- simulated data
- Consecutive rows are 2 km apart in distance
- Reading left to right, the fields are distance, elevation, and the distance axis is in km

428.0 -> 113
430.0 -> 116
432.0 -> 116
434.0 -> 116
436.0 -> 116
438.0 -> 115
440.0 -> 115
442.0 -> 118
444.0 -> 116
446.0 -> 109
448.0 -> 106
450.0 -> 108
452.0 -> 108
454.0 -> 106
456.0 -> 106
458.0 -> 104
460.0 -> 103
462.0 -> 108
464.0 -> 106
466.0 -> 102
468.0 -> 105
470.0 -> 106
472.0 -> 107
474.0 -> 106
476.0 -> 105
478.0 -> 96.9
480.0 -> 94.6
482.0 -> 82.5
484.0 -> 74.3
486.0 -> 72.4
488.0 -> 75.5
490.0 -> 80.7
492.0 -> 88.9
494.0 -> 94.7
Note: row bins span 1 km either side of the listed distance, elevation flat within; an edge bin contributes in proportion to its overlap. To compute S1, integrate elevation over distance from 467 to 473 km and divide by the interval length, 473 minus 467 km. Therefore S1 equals 106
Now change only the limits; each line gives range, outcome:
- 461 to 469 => 105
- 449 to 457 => 107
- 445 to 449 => 108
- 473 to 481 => 101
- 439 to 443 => 116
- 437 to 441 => 115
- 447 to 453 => 107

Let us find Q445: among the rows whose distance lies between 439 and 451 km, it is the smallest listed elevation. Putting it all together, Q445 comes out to 106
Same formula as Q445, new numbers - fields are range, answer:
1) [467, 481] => 94.6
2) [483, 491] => 72.4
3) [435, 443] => 115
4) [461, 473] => 102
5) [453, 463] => 103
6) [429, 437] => 116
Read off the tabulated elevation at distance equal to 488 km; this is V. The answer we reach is 75.5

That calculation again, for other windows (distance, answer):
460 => 103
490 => 80.7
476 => 105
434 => 116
